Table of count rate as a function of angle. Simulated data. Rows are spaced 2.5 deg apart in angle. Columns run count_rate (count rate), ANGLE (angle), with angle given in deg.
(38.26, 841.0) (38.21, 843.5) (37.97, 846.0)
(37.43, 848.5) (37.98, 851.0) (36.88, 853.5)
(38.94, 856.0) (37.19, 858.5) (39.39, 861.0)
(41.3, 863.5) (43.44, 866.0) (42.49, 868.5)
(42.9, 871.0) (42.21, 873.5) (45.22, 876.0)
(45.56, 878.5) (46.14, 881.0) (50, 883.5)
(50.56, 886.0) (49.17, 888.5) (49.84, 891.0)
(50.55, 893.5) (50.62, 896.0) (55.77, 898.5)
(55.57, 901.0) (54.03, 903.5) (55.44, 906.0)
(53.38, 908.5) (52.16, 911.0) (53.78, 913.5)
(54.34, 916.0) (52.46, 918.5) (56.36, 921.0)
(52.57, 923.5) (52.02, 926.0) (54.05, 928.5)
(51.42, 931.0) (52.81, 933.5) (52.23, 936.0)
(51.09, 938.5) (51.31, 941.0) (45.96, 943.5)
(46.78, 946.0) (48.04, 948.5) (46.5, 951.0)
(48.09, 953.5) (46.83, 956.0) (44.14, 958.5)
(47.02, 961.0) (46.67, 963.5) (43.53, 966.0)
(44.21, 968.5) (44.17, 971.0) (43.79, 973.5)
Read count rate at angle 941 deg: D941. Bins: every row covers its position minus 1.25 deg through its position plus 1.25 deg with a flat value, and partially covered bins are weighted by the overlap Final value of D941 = 51.31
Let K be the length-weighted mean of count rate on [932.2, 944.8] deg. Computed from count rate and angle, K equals 50.7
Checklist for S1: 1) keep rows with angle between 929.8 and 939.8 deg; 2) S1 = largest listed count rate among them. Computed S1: 52.81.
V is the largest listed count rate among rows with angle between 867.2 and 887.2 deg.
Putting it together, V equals 50.56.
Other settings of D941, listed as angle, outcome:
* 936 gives 52.23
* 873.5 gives 42.21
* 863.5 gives 41.3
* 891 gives 49.84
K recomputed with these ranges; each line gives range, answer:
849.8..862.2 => 38.1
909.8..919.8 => 53.2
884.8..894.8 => 50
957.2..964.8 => 45.9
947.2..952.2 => 47.3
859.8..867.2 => 41.4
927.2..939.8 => 52.3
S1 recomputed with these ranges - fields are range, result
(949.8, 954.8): 48.09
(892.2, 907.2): 55.77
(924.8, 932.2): 54.05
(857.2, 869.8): 43.44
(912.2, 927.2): 56.36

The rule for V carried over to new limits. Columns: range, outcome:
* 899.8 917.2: 55.57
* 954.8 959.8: 46.83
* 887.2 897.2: 50.62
